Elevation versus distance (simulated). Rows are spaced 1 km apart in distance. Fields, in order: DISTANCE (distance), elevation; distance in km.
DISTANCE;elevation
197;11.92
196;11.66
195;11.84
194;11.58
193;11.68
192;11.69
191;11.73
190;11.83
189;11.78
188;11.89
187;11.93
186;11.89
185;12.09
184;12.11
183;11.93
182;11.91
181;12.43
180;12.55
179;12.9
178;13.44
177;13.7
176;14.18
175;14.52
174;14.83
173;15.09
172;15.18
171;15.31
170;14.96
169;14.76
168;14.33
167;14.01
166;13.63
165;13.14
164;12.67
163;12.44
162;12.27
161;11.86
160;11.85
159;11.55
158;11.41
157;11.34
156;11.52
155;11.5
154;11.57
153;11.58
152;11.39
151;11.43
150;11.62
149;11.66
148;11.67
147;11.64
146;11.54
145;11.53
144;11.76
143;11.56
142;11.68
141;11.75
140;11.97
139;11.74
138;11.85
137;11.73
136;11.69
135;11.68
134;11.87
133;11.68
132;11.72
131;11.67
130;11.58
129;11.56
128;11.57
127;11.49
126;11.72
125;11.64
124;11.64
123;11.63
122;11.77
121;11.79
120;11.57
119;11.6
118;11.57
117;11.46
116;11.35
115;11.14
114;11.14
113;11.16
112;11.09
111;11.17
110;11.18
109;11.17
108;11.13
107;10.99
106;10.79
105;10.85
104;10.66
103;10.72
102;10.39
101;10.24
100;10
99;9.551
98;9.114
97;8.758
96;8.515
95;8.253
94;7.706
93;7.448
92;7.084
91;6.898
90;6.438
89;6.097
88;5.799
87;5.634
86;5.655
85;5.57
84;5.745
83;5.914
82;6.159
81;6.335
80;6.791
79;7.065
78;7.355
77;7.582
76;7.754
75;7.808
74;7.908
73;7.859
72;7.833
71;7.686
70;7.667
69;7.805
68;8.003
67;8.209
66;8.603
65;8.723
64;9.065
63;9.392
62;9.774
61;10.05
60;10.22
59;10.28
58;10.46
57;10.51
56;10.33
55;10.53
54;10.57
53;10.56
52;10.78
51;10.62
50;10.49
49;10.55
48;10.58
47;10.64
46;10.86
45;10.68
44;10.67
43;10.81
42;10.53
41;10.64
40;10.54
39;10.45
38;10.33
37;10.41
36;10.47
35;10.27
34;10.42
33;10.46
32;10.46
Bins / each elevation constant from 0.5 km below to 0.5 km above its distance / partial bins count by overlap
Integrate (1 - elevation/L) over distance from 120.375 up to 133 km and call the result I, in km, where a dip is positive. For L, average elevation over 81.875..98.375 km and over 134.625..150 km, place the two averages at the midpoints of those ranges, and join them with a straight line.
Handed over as -1.7 km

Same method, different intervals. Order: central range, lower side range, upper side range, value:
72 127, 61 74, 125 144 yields 5.07 km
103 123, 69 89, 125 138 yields -2.57 km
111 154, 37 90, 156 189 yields -0.48 km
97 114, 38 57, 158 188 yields 1.72 km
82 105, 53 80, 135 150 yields 4.72 km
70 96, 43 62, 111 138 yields 9.52 km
